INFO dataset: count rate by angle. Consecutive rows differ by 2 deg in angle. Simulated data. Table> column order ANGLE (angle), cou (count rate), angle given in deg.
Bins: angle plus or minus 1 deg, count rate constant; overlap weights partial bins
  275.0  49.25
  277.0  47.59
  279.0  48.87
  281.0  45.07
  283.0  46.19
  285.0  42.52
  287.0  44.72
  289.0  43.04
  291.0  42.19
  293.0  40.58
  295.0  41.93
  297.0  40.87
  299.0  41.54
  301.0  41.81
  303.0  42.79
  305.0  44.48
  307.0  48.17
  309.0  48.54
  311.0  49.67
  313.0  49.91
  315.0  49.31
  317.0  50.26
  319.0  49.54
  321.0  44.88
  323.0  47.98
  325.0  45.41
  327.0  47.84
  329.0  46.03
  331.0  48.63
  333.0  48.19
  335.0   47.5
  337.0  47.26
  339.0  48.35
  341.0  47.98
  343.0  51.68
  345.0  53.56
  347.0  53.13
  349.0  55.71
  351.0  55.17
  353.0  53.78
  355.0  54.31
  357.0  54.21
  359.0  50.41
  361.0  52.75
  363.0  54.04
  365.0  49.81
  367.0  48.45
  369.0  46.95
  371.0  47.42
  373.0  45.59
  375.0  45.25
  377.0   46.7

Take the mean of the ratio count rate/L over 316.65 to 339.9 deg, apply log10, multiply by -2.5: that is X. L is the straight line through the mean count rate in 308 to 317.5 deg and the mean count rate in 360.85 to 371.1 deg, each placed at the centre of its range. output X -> 0.045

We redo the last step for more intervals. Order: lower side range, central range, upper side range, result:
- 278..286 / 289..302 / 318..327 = 0.11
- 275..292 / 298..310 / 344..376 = 0.06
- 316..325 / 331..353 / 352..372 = -0.03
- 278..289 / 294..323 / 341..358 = 0.06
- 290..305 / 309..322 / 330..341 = -0.10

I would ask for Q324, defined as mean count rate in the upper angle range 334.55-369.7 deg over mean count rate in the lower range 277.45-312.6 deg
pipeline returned 1.2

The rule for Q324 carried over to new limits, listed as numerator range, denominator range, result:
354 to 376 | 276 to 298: 1.14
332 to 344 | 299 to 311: 1.07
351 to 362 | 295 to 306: 1.26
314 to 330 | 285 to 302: 1.13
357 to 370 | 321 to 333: 1.08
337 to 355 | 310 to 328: 1.08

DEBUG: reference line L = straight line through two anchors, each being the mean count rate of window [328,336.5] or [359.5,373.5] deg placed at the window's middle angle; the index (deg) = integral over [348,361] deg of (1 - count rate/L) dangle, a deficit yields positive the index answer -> -1.3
